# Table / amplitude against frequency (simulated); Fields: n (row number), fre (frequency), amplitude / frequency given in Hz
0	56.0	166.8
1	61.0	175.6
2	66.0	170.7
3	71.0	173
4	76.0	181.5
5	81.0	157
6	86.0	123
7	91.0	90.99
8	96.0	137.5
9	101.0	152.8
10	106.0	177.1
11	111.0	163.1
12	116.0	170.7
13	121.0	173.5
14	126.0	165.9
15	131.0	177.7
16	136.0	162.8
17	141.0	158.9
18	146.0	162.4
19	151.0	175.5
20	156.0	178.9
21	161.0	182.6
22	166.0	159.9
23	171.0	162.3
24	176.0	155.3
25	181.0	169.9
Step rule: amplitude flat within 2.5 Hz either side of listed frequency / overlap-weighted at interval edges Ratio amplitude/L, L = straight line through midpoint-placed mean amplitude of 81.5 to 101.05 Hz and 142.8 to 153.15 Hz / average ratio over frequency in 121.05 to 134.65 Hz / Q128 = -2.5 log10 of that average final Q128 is -0.12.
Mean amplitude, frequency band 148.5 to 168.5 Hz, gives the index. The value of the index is 174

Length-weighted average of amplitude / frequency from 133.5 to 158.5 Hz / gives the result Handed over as 168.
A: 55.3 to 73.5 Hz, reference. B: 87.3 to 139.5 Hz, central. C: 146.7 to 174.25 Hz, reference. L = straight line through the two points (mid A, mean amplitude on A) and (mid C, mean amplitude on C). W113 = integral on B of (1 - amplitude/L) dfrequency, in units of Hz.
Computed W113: 4.5 Hz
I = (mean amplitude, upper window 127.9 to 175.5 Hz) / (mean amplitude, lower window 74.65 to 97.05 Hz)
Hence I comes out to 1.24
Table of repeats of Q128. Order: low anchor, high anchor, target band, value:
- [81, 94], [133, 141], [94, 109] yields -0.20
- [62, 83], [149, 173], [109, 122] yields 0.02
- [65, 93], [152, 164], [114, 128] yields -0.03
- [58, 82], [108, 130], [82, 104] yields 0.30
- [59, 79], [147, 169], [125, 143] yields 0.04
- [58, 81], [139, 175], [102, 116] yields 0.02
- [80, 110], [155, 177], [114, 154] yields -0.09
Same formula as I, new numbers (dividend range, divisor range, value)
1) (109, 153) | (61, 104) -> 1.12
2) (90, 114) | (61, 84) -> 0.87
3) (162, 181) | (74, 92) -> 1.15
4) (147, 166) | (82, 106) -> 1.31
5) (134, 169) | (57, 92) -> 1.08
